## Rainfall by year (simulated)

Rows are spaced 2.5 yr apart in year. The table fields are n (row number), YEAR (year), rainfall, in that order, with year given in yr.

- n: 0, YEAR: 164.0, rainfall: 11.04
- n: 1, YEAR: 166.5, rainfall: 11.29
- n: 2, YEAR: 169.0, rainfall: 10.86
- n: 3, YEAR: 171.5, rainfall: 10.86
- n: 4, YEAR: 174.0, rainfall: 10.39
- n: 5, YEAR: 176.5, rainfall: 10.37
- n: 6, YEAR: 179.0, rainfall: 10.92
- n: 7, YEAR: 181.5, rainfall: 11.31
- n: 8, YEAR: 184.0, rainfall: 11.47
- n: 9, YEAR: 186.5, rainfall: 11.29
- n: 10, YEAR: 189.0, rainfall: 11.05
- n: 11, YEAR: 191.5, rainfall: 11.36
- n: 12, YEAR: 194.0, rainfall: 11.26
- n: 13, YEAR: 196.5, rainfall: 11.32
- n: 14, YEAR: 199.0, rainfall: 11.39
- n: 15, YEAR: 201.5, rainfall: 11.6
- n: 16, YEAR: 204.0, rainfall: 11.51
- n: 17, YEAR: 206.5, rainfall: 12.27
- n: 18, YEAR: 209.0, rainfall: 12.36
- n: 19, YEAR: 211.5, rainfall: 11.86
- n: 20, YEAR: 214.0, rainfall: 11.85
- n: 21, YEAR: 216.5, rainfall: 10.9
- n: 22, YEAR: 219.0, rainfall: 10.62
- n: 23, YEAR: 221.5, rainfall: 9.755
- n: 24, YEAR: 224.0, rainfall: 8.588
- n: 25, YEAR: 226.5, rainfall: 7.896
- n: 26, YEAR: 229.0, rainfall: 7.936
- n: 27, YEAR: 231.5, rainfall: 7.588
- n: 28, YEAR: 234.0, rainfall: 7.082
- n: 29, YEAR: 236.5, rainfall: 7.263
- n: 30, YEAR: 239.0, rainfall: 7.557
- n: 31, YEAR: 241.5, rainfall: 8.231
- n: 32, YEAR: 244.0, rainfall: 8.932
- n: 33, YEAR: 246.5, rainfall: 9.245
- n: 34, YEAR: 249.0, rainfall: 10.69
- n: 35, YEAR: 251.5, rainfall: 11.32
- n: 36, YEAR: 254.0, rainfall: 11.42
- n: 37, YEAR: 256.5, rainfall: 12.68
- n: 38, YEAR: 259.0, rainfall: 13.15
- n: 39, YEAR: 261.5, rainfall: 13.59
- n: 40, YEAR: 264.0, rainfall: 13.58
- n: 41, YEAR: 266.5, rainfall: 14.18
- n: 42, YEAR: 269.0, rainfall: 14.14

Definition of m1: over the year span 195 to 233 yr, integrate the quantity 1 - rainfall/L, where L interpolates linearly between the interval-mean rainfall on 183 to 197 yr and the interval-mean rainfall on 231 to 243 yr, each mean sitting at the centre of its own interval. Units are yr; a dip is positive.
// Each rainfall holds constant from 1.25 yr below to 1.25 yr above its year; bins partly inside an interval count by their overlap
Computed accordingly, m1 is -4.2 yr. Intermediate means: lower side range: 11.3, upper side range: 7.57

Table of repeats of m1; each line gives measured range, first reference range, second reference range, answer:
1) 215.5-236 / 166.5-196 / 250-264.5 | 5.5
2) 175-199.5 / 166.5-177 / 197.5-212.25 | 0.2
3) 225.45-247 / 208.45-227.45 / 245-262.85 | 6.1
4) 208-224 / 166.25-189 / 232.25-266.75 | -0.4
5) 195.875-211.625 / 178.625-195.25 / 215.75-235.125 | -2.5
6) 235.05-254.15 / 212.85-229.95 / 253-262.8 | 4.1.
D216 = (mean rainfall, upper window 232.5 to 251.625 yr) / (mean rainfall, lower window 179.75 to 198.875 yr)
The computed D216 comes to 0.8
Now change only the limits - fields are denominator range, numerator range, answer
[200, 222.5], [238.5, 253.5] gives 0.83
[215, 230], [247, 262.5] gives 1.28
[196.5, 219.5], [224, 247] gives 0.69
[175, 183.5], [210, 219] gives 1.05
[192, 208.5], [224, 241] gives 0.66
